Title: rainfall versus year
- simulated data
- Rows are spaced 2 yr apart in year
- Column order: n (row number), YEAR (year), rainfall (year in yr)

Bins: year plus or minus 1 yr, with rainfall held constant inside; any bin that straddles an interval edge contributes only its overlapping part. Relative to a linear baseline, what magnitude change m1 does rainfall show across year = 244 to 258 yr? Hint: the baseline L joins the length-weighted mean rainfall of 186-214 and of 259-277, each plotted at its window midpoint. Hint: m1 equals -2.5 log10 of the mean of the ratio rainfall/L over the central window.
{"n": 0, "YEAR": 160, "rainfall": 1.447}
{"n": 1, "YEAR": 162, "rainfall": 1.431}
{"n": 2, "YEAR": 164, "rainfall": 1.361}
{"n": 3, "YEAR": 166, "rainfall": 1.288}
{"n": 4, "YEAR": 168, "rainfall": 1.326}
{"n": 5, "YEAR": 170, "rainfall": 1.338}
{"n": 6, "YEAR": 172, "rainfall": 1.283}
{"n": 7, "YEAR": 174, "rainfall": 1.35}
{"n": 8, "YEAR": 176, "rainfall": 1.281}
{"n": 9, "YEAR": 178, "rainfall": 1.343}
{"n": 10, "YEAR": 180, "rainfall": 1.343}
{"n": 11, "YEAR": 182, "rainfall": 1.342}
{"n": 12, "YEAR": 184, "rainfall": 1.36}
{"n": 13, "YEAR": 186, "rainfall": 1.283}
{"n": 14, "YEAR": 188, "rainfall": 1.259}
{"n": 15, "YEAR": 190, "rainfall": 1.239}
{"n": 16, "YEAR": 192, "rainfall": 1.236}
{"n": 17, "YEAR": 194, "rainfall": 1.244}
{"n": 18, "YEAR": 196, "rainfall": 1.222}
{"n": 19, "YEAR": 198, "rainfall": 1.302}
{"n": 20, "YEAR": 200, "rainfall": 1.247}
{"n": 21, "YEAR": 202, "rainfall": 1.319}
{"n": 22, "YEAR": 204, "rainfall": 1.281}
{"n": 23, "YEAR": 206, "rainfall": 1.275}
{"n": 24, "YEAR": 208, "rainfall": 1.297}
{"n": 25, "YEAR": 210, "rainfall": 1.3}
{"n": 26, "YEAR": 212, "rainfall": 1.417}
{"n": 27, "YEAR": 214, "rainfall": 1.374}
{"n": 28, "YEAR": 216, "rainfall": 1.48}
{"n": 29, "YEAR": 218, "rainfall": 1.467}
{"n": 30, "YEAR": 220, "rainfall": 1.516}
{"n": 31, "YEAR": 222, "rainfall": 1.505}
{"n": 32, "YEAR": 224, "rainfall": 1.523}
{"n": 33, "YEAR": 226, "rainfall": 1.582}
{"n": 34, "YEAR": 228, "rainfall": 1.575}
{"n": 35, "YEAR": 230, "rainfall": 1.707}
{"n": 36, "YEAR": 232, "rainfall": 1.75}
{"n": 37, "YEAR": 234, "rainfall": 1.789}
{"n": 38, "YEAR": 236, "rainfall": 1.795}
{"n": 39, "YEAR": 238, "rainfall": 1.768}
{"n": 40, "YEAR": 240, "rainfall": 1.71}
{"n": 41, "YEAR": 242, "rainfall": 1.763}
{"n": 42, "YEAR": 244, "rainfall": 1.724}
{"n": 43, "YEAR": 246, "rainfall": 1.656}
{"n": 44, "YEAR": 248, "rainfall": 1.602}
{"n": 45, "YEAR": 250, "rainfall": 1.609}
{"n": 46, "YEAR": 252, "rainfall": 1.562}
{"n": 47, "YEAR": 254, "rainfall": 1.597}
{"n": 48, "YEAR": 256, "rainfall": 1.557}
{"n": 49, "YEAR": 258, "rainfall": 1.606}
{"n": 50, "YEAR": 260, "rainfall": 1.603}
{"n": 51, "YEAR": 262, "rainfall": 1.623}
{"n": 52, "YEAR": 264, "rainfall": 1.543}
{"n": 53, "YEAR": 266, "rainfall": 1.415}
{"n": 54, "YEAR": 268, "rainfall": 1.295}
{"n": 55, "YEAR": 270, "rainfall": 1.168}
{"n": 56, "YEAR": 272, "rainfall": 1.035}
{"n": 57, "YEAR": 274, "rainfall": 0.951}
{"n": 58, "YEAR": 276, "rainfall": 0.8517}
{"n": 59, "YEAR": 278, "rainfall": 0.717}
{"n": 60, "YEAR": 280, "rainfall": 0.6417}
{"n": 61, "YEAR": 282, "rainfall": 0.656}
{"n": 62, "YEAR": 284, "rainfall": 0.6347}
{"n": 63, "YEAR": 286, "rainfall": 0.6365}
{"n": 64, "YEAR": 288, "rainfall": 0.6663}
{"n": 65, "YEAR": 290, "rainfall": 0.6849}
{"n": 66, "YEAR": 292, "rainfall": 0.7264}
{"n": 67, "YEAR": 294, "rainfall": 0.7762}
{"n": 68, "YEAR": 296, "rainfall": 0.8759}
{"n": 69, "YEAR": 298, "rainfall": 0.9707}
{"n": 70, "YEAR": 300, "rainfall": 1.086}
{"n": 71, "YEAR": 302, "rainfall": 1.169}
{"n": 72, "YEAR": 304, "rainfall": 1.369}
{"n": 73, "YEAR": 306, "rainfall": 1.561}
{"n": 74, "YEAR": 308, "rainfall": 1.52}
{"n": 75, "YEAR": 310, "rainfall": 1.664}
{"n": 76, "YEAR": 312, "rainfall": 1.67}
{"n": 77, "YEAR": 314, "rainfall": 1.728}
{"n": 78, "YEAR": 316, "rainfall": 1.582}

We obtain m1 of -0.25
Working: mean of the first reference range 1.28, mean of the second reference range 1.28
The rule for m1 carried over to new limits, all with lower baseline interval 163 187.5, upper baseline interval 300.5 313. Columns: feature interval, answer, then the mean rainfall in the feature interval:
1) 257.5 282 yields 0.215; 1.17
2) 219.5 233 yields -0.156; 1.6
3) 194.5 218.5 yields 0.027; 1.33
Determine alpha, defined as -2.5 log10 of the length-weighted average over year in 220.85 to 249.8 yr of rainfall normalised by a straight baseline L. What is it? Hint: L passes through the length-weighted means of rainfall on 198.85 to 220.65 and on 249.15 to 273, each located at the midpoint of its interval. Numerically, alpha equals -0.183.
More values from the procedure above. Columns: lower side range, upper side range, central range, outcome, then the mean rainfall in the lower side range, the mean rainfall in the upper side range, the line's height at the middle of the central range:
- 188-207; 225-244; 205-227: 0.04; 1.26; 1.72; 1.49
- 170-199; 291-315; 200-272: -0.19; 1.29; 1.26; 1.28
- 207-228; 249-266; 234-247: -0.14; 1.45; 1.58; 1.52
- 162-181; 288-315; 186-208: 0.03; 1.33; 1.2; 1.3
